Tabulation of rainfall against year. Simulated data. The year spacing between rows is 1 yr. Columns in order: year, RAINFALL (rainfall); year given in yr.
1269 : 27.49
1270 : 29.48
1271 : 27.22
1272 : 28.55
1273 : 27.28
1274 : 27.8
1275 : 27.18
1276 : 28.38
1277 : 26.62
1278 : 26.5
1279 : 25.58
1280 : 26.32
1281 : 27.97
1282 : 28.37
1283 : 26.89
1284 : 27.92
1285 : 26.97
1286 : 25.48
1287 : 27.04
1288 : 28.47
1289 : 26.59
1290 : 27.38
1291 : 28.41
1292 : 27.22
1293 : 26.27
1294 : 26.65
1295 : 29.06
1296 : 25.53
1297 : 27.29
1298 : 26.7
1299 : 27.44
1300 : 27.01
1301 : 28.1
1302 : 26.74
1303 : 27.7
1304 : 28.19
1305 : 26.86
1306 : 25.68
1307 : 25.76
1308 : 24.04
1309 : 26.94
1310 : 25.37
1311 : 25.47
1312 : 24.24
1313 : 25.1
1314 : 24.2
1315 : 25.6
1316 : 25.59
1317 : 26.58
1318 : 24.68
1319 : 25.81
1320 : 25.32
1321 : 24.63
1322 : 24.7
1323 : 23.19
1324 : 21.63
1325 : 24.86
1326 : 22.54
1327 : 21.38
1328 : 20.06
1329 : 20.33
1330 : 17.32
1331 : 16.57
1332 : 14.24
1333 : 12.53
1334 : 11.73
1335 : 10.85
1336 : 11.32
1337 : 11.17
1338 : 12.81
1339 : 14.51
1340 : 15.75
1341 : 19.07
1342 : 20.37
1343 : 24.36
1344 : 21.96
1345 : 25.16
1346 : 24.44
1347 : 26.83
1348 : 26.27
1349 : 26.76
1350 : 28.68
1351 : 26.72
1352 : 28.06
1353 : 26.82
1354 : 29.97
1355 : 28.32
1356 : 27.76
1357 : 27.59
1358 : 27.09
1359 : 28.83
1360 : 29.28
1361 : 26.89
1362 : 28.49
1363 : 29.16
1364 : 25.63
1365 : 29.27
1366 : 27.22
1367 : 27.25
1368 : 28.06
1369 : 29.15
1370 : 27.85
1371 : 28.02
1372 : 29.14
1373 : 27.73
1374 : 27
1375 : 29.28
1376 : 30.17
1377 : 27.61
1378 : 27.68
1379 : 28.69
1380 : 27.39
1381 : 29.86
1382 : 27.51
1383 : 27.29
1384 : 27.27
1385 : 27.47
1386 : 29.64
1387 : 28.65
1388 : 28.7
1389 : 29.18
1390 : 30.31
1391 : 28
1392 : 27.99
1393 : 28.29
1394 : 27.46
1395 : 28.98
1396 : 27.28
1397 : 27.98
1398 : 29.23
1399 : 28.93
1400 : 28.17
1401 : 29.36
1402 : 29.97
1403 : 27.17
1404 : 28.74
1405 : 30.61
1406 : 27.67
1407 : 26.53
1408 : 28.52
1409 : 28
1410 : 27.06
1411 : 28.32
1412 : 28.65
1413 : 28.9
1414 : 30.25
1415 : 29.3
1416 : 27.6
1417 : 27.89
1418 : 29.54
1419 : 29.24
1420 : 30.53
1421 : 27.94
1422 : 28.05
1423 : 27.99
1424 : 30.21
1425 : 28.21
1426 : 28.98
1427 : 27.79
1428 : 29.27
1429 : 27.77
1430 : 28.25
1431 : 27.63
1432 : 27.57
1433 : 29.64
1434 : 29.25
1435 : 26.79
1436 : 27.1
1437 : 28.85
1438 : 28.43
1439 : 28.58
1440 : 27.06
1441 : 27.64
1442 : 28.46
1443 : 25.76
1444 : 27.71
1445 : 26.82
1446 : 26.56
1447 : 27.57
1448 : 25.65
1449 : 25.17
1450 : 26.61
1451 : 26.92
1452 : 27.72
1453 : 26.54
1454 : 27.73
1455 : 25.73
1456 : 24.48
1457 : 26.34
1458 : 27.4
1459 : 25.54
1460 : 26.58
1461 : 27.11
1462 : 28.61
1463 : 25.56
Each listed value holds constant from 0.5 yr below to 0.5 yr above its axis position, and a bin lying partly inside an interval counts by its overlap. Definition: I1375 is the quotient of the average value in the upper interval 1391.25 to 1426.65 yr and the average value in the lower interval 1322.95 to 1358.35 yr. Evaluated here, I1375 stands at 1.34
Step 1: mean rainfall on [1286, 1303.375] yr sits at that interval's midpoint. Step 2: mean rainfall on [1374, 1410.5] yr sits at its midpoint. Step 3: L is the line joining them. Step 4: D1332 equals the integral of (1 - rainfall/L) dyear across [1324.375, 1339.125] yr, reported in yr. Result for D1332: 6.1 yr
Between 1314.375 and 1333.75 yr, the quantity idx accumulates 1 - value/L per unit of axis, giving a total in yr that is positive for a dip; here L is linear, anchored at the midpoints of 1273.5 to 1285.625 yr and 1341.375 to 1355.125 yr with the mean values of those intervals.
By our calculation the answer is 3.3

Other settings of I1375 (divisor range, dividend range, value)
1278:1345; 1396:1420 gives 1.21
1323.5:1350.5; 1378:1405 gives 1.47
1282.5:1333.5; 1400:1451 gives 1.13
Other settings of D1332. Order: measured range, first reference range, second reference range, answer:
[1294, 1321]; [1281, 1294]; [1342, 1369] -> 1.0 yr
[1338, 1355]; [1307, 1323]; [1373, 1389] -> 1.8 yr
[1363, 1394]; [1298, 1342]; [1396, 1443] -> -3.0 yr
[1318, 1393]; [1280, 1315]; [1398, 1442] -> 7.7 yr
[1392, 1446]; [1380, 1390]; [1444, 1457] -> -1.7 yr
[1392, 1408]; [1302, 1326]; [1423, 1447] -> -0.7 yr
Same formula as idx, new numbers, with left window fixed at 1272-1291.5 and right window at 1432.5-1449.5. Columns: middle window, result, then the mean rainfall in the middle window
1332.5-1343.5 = 5.0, 15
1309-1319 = 0.7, 25.3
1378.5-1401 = -0.8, 28.4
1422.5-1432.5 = -0.3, 28.4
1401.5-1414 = -0.5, 28.4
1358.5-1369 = -0.3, 28.1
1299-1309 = 0.2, 26.7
